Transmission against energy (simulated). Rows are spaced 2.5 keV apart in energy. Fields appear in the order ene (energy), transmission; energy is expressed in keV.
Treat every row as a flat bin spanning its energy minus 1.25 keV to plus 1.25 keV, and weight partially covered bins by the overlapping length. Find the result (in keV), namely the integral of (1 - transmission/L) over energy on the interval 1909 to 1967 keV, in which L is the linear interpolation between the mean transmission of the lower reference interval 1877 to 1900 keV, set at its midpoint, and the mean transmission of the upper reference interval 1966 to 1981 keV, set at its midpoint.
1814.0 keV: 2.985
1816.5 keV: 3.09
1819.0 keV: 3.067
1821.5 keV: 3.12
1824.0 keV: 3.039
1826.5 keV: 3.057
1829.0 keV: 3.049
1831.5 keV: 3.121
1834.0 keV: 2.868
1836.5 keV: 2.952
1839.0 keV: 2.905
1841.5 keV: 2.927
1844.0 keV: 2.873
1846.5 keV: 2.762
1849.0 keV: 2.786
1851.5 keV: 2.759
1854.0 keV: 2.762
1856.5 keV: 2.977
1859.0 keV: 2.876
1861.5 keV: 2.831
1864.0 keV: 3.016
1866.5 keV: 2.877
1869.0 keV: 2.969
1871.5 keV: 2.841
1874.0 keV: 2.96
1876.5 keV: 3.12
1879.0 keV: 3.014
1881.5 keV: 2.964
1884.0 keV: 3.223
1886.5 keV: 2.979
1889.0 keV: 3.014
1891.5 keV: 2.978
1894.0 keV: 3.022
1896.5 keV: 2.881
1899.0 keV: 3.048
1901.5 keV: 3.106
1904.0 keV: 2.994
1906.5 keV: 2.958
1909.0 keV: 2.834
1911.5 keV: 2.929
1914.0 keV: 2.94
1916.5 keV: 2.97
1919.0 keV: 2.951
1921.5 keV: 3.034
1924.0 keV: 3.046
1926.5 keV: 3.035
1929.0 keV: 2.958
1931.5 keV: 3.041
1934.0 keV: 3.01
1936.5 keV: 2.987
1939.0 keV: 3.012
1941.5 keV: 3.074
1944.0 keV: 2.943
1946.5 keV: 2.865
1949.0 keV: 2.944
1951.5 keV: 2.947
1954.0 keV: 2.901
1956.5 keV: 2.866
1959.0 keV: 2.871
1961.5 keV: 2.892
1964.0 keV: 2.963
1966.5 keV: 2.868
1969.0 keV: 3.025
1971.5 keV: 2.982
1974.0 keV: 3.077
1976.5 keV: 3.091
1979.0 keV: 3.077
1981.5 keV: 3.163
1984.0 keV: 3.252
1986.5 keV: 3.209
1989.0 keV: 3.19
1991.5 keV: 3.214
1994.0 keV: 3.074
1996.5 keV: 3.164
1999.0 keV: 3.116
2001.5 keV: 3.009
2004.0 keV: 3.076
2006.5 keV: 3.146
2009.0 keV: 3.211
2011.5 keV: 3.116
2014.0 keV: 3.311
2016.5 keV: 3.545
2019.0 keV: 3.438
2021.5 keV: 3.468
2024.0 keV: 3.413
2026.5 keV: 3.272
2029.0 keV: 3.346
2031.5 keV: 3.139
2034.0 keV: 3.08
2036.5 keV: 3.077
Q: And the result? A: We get 1.3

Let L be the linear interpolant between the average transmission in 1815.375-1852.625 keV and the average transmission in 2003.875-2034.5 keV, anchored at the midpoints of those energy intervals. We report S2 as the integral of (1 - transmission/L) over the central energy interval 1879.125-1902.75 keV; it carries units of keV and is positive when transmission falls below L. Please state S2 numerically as 0.3 keV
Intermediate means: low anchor 2.96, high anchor 3.29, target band 3.02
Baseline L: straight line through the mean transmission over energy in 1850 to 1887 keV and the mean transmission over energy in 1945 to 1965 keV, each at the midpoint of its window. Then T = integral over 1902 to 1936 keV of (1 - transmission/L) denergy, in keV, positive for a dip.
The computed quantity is -0.7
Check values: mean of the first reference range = 2.94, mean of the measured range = 2.98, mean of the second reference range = 2.91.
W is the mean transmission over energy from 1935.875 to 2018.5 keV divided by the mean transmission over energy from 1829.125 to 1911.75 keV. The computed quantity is 1.04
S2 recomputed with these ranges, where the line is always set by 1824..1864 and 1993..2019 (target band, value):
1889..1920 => 0.5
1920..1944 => 0.3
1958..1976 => 0.9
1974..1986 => 0.0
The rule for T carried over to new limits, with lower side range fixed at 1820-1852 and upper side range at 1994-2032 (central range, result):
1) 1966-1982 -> 0.7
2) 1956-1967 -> 0.9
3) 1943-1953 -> 0.7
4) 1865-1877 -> 0.2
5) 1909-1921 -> 0.5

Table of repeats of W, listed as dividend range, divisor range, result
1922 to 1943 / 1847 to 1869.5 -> 1.05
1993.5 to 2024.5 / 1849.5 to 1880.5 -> 1.11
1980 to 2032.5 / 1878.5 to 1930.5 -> 1.08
